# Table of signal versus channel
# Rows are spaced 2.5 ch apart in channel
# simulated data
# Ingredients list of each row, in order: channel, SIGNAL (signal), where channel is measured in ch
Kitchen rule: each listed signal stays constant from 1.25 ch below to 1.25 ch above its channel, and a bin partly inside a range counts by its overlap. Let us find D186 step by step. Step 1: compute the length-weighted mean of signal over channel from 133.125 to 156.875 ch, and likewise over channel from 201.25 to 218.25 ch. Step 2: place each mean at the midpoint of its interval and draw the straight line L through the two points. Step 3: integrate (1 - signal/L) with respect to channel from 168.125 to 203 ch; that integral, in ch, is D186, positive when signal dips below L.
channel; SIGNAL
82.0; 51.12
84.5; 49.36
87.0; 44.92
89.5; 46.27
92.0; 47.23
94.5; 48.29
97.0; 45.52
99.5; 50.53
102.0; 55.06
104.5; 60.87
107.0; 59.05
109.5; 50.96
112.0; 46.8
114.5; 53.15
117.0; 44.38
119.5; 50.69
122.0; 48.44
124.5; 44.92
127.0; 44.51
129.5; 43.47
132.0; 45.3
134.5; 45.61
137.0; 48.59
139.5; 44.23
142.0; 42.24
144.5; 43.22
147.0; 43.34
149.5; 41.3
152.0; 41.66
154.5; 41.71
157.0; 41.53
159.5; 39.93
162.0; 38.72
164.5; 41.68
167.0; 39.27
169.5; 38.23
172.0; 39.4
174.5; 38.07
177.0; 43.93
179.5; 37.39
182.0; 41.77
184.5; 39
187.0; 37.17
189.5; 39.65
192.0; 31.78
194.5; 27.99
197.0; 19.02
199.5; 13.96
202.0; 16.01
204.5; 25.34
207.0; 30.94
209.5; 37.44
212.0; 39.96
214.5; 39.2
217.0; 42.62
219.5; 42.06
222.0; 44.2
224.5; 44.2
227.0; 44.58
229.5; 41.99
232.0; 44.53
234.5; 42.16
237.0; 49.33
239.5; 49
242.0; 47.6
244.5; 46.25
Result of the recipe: 4.02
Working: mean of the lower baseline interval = 43.5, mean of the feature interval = 33.2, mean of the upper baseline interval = 33.6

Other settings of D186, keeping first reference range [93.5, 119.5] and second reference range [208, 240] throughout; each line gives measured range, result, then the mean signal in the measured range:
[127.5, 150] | 2.23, 44.3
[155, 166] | 1.62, 40.5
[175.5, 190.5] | 2.00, 39.8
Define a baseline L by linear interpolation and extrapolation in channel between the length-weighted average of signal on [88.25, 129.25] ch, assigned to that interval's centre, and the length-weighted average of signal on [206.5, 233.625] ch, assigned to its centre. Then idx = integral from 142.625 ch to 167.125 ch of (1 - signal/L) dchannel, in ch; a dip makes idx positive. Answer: 2.6 ch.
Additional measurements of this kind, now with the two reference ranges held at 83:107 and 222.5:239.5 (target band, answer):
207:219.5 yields 1.7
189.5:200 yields 4.6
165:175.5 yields 1.8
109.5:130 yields 0.8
